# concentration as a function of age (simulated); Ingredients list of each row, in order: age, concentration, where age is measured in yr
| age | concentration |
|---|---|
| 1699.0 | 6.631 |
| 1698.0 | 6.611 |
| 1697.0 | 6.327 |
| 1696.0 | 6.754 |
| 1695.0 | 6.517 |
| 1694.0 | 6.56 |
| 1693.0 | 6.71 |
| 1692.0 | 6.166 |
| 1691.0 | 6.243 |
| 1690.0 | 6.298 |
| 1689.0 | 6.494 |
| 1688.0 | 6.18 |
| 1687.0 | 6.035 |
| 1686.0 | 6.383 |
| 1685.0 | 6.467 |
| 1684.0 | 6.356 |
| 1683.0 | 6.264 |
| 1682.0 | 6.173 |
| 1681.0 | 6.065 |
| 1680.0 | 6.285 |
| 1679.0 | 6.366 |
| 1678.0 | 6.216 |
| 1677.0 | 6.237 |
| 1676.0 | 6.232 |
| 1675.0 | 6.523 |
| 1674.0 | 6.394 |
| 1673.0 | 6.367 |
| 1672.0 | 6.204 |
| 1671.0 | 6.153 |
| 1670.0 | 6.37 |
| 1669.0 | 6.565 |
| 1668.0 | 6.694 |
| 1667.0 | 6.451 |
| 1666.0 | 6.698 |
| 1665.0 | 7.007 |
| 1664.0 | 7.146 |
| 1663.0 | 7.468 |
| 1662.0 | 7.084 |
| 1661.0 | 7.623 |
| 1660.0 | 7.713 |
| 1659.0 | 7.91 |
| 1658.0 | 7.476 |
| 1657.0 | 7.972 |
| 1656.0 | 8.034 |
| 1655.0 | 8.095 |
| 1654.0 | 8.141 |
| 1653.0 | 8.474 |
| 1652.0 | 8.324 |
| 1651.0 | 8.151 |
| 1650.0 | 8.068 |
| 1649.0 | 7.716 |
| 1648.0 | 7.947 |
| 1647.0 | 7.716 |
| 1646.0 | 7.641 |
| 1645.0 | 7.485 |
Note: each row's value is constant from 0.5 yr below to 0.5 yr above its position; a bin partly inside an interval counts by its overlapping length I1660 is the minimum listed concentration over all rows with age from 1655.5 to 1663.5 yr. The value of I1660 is 7.084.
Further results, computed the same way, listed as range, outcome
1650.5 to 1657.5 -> 7.972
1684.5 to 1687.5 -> 6.035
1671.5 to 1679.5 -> 6.204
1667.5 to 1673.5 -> 6.153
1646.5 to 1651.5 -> 7.716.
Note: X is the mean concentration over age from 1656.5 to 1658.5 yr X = 7.72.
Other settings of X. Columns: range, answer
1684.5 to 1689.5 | 6.31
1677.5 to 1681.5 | 6.23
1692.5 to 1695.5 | 6.6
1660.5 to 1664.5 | 7.33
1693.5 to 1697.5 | 6.54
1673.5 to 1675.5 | 6.46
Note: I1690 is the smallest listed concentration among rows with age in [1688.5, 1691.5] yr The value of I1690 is 6.243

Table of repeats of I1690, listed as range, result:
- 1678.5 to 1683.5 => 6.065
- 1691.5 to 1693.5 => 6.166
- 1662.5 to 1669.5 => 6.451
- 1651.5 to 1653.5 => 8.324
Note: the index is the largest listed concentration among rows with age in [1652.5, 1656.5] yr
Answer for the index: 8.474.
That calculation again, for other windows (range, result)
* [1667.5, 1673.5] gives 6.694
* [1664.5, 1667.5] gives 7.007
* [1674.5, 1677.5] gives 6.523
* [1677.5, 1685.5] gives 6.467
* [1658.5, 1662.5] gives 7.91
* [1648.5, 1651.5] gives 8.151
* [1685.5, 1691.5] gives 6.494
